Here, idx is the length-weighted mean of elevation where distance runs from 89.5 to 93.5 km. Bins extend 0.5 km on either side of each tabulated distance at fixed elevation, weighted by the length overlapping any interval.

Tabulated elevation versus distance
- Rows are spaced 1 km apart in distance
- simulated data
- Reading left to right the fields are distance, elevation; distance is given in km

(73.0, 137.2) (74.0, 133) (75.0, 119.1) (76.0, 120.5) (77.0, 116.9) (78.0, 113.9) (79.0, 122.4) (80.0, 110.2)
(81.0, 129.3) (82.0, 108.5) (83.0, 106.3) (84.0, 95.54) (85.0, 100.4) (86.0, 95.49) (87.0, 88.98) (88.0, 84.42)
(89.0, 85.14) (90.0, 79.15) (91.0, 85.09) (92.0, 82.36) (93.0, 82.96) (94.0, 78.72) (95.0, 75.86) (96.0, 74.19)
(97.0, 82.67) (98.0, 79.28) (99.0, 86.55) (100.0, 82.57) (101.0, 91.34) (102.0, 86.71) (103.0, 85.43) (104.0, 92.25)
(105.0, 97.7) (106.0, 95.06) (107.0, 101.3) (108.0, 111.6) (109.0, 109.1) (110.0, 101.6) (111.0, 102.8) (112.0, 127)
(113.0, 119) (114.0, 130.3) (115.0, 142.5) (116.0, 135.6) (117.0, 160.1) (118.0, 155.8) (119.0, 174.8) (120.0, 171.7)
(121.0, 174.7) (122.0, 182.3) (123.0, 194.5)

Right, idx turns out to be 82.4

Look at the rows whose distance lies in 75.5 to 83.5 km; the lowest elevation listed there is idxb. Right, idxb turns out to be 106.3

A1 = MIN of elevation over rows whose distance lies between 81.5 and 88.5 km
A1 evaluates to 84.42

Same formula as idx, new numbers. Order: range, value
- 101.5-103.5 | 86.1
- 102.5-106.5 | 92.6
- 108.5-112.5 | 110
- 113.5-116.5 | 136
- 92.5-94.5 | 80.8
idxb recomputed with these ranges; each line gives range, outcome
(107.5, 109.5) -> 109.1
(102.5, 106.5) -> 85.43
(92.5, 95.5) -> 75.86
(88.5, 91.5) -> 79.15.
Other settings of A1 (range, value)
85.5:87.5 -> 88.98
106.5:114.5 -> 101.3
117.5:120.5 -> 155.8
